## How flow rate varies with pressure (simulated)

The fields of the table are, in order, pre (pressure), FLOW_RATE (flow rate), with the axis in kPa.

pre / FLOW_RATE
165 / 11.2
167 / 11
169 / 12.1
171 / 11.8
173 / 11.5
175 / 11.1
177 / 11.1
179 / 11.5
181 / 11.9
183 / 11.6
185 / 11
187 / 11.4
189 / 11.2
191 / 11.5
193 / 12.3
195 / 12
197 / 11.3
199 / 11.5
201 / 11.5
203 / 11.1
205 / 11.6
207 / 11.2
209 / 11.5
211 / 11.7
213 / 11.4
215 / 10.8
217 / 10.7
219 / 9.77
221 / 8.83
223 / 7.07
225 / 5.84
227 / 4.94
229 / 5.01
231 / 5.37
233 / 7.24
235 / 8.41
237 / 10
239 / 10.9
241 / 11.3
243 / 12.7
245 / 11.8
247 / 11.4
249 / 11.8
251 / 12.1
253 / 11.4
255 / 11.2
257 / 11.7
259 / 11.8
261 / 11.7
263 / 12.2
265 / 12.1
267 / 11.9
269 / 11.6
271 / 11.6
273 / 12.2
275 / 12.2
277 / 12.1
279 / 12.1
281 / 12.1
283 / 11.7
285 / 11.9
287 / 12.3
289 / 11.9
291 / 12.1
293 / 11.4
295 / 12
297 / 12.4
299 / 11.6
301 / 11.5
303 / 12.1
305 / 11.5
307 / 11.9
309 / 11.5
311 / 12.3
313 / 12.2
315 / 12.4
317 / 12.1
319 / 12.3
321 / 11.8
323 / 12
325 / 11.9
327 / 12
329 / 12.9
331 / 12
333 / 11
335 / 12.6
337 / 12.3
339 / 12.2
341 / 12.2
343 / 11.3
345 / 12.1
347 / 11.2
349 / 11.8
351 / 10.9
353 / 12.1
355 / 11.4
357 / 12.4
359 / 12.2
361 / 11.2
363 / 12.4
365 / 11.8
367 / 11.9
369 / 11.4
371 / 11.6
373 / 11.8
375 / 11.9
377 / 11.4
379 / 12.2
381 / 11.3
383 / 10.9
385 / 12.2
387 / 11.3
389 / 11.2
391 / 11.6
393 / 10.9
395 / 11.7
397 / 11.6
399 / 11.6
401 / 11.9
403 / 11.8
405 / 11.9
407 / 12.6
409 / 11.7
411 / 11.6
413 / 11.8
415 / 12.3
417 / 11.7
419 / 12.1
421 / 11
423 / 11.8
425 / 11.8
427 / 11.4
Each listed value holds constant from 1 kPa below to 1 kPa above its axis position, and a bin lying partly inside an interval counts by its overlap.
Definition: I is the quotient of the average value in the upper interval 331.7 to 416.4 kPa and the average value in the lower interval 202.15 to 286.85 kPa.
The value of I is 1.10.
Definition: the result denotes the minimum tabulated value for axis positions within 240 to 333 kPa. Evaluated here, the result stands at 11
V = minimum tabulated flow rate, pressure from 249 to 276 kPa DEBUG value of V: 11.2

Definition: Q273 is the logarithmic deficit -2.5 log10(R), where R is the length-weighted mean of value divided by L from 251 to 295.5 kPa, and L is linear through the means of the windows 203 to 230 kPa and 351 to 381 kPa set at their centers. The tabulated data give -0.16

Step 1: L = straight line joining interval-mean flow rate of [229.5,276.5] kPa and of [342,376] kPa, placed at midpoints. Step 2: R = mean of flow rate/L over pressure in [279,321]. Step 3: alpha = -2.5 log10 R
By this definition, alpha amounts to -0.06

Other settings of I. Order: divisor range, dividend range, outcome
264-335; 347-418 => 0.98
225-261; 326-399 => 1.19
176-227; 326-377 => 1.10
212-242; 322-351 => 1.40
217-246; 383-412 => 1.36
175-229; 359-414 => 1.11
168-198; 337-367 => 1.02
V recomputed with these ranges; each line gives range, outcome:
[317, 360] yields 10.9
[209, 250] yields 4.94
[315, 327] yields 11.8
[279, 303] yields 11.4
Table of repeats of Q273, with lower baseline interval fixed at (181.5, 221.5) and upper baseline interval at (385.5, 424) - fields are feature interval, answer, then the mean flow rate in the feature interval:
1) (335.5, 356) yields -0.02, 11.8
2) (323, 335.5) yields -0.05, 12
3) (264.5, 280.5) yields -0.05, 12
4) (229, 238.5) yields 0.43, 7.63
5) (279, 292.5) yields -0.05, 12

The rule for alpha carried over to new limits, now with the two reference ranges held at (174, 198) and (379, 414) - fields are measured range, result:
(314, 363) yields -0.03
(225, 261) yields 0.17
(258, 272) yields -0.03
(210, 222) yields 0.10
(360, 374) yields -0.01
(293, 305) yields -0.03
